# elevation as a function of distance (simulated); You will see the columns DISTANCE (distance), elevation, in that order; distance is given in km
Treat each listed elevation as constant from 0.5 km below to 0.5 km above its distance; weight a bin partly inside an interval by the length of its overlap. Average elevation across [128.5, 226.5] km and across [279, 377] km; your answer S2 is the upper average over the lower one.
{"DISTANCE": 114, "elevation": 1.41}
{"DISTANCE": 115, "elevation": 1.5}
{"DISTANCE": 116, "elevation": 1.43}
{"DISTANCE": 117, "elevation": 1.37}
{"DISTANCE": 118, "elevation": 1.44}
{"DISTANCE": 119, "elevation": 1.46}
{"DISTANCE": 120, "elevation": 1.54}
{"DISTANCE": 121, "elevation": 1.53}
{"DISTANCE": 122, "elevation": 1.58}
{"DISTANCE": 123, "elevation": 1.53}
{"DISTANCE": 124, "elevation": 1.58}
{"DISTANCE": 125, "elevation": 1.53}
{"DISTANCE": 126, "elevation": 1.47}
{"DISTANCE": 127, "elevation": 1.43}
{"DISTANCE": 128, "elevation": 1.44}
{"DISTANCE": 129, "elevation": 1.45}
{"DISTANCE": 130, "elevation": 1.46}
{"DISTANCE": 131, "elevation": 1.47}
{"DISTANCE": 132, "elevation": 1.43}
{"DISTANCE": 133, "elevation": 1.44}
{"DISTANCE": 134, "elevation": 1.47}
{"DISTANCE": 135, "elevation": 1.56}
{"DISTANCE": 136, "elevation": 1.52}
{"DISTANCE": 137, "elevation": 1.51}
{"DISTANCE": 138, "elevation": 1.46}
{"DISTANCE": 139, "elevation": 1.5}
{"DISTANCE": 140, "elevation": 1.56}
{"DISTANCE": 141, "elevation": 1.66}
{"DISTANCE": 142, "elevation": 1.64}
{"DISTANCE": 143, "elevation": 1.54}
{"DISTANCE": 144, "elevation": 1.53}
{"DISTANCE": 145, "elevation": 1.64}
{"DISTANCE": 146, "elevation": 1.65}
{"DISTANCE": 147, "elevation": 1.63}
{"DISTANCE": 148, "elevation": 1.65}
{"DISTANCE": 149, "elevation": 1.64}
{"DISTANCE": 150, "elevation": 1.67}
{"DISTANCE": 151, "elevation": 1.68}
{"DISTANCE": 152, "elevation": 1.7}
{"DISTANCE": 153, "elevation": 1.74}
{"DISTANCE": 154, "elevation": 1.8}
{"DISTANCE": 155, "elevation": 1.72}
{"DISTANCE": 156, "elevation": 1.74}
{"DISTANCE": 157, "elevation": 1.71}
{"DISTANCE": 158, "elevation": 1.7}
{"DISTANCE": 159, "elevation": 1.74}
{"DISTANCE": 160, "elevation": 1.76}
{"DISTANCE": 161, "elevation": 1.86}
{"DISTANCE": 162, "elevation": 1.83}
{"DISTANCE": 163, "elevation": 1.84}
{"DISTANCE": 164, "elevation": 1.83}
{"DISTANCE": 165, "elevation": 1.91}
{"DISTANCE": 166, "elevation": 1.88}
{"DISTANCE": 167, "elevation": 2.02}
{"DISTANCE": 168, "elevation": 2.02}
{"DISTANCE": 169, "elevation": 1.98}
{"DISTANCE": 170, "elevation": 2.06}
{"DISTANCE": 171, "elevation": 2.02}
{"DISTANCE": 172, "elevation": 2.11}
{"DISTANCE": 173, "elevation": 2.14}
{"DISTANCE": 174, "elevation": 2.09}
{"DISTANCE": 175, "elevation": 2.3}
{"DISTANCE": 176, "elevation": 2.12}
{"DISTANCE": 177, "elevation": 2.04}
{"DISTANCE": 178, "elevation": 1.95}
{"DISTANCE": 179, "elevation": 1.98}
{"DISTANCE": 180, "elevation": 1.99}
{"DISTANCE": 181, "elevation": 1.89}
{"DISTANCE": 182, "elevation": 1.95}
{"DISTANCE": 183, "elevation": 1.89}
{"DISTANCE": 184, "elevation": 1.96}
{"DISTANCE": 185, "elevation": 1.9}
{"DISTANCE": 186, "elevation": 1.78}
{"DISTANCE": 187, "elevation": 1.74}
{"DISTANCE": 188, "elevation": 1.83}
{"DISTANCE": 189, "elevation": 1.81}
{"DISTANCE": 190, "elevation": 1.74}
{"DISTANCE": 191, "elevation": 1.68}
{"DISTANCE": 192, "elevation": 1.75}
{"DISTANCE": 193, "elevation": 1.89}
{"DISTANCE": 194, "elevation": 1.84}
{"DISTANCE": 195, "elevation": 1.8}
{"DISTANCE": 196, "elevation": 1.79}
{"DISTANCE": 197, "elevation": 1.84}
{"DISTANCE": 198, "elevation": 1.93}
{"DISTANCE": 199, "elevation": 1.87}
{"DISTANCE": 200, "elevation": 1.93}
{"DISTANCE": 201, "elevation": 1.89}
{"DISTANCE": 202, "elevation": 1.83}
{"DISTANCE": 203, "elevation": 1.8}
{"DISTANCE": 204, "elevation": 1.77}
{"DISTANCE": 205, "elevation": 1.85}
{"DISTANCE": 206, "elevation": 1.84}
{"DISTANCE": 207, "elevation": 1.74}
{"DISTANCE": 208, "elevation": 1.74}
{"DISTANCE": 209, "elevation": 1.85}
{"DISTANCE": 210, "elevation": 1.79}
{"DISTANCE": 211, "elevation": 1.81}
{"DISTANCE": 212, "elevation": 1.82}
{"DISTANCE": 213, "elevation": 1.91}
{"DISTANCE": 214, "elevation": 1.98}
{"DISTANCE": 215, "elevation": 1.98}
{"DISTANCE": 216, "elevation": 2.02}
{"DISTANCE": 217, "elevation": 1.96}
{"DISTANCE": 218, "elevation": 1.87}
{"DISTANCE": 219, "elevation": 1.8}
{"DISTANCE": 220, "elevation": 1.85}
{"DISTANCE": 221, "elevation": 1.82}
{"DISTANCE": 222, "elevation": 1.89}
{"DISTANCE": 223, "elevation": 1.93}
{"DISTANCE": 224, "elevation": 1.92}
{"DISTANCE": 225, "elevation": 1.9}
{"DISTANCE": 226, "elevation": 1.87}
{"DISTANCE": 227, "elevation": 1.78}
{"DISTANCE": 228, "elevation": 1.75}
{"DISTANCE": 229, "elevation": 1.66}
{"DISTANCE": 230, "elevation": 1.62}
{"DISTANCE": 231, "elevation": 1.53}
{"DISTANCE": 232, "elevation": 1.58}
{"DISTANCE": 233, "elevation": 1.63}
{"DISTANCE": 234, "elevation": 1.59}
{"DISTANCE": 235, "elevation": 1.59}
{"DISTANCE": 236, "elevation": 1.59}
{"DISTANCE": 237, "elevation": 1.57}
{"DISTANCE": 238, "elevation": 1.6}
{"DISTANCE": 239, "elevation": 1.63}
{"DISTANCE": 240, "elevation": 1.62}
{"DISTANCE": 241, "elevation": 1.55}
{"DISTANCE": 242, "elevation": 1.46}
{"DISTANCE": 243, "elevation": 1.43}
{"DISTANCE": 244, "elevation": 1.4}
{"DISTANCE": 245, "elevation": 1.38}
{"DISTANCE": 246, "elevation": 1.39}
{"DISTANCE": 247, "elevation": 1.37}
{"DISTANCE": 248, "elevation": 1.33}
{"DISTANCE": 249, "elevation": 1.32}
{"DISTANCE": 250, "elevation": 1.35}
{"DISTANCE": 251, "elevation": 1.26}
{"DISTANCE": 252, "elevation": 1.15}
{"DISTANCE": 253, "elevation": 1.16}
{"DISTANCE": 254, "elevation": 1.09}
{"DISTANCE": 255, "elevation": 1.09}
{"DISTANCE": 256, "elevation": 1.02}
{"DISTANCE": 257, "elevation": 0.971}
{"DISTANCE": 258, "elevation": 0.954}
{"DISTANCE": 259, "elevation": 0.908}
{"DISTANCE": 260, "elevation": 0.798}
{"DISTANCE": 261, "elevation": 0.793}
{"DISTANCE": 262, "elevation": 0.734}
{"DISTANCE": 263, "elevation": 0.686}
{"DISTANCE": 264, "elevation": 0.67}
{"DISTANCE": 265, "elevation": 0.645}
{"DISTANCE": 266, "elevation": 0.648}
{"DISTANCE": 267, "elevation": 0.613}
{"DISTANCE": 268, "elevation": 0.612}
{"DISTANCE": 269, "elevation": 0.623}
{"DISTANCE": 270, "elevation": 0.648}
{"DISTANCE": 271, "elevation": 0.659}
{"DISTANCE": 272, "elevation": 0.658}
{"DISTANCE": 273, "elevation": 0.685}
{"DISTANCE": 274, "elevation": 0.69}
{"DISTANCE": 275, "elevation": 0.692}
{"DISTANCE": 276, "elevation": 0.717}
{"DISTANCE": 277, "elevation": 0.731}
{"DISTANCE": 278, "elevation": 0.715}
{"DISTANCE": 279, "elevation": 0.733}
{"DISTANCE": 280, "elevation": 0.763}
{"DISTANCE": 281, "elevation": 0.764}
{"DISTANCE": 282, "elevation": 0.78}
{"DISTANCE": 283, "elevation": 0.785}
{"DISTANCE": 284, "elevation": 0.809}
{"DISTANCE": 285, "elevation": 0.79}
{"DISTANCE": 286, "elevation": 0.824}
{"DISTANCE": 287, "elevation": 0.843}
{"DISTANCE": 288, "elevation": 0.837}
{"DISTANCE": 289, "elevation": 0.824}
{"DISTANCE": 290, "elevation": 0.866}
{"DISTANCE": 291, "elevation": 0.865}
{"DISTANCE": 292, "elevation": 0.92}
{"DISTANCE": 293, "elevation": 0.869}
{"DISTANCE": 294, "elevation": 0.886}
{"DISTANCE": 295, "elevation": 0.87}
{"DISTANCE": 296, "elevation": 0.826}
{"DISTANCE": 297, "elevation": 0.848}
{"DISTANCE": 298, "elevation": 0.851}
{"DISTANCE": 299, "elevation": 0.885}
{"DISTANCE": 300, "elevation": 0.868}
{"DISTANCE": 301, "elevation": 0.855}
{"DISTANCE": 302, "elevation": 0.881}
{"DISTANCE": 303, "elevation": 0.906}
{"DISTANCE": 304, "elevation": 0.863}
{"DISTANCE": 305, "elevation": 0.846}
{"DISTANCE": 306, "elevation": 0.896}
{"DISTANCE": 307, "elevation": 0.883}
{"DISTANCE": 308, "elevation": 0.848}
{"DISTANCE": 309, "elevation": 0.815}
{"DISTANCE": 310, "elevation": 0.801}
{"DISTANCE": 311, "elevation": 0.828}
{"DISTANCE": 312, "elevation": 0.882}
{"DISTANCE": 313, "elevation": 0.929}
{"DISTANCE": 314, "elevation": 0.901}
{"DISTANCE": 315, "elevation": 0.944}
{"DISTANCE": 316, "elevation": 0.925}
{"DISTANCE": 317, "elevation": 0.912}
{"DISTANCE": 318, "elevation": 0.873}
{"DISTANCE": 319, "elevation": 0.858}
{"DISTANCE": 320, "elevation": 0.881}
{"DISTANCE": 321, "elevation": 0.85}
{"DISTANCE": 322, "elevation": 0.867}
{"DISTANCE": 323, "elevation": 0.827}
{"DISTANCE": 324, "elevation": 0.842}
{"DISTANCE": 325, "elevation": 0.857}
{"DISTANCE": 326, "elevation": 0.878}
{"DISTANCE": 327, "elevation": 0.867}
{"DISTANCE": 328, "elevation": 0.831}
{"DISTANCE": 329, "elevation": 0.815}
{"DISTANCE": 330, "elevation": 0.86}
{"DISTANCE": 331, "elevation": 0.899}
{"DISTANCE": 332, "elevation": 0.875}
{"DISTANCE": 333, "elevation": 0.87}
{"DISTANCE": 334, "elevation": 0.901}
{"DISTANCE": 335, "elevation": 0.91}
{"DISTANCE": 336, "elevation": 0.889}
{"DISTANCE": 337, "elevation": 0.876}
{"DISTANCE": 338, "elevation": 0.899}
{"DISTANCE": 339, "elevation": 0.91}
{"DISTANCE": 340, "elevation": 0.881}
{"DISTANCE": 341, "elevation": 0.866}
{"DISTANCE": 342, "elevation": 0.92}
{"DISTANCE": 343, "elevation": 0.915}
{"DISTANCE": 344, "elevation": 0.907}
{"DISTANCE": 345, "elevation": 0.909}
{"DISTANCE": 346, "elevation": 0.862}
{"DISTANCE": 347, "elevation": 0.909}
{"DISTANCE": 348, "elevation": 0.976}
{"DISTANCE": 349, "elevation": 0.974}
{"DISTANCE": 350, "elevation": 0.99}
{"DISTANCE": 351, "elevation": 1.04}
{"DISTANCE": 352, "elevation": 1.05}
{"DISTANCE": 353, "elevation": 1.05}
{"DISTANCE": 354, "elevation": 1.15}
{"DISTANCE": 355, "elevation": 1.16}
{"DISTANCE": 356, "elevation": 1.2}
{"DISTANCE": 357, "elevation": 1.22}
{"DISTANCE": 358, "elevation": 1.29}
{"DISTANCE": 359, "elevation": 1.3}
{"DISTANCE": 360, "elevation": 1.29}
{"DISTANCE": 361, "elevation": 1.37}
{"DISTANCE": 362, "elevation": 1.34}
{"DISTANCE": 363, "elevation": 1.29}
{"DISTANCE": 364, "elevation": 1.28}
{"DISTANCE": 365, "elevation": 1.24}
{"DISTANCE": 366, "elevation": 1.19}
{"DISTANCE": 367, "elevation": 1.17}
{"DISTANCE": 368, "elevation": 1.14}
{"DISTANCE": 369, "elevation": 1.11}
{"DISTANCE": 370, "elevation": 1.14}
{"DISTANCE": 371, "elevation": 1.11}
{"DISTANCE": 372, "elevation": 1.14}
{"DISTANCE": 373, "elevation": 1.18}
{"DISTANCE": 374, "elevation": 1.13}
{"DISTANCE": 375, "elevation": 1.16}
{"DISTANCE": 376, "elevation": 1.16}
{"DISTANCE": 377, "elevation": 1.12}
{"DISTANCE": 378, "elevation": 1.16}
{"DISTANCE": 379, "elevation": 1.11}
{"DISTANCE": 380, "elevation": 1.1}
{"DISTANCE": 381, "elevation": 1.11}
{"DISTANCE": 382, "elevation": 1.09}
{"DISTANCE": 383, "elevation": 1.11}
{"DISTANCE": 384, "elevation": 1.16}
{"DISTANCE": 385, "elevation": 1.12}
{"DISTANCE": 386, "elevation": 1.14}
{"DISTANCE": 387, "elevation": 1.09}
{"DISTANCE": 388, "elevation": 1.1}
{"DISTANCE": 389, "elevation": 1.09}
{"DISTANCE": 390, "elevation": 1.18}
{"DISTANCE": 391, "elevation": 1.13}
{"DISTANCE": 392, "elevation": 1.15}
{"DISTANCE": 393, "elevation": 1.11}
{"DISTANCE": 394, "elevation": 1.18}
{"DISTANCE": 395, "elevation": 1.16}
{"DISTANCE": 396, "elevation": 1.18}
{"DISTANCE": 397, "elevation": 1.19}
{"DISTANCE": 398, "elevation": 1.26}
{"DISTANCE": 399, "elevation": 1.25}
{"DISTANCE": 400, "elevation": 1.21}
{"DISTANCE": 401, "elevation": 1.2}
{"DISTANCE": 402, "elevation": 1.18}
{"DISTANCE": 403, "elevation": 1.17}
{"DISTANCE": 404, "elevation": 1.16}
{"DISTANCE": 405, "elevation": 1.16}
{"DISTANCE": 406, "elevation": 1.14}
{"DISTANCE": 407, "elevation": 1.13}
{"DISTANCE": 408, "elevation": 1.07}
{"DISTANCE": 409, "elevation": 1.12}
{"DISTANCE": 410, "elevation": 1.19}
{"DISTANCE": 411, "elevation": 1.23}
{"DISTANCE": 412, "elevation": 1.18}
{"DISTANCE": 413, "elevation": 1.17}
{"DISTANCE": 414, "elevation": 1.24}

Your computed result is 0.5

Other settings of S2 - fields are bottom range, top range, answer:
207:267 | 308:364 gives 0.66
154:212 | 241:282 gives 0.50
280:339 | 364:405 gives 1.34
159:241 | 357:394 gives 0.63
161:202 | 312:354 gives 0.47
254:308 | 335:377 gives 1.35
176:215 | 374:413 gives 0.62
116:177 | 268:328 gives 0.49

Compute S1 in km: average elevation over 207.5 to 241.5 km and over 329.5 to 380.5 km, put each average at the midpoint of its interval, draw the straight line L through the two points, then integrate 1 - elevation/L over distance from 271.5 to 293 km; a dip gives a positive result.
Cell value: 10.0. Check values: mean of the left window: 1.76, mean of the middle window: 0.778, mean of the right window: 1.07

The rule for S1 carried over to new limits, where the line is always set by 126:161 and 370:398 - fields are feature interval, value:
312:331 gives 5.8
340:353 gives 2.8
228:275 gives 8.3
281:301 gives 7.2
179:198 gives -4.2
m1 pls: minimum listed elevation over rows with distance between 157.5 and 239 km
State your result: 1.53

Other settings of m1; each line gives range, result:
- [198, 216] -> 1.74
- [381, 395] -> 1.09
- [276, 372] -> 0.715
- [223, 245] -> 1.38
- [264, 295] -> 0.612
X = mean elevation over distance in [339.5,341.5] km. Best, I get 0.873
